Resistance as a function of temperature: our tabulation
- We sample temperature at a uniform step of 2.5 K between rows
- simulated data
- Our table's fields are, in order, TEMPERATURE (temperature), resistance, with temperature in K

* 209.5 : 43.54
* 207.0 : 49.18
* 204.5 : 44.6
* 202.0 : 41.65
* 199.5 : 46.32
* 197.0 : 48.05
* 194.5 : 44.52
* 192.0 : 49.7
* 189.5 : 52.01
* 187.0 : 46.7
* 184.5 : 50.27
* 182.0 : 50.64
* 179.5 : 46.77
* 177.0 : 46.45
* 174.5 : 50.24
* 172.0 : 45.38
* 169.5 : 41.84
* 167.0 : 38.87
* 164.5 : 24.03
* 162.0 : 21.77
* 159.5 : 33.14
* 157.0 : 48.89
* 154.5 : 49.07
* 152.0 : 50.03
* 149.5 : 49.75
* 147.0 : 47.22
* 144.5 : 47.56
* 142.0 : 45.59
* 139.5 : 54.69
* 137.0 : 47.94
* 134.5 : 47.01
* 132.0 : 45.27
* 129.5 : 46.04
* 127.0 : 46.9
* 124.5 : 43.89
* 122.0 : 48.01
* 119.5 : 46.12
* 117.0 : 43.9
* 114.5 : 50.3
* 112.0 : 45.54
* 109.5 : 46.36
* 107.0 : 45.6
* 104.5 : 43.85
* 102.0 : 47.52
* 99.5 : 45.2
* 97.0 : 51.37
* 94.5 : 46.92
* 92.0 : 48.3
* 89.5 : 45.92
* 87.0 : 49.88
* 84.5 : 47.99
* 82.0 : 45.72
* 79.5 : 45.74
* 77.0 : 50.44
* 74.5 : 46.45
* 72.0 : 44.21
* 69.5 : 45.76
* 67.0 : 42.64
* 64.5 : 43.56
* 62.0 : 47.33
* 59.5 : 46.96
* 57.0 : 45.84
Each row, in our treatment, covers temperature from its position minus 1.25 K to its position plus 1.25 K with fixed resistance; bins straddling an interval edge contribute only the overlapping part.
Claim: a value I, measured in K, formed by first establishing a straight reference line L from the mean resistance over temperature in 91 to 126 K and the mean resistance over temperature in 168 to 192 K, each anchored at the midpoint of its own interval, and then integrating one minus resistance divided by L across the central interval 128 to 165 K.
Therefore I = 2.31 K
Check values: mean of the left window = 46.6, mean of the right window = 47.8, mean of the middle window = 44.3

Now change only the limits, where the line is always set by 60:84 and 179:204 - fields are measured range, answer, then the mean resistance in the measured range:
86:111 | -0.4 K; 47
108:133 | 0.2 K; 46.2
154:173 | 4.0 K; 37.3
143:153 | -0.3 K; 48.5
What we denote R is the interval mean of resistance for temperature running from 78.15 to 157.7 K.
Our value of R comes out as 47.3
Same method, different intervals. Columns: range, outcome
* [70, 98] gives 47.5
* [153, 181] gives 40.8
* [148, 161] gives 45.7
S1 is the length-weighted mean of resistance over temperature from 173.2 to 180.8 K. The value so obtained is 47.8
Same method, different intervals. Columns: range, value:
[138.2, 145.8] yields 49.3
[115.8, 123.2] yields 46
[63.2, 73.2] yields 44.1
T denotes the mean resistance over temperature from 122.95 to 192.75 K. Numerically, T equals 45.3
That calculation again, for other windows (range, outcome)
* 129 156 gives 48.3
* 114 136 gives 46.3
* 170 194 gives 48.3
